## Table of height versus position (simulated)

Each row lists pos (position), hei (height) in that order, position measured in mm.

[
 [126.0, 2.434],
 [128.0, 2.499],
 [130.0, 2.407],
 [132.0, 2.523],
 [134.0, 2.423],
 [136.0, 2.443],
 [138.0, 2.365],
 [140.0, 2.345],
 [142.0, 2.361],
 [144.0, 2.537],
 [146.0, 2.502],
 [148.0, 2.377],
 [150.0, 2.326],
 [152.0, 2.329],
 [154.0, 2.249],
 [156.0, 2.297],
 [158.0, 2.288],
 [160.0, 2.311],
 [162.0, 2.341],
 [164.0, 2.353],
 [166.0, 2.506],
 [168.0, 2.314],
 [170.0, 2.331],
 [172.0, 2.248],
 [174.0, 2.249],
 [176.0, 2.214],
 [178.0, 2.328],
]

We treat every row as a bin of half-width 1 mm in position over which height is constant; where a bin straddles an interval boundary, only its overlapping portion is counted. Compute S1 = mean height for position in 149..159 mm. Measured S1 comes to 2.3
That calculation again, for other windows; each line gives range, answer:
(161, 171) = 2.37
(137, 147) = 2.42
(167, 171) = 2.32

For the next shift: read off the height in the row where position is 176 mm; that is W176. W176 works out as 2.214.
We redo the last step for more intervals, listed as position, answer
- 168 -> 2.314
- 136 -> 2.443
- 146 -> 2.502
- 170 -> 2.331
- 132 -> 2.523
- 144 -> 2.537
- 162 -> 2.341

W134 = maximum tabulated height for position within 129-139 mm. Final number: 2.523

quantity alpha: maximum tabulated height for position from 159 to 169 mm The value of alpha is 2.506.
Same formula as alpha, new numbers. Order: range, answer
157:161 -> 2.311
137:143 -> 2.365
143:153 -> 2.537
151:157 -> 2.329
